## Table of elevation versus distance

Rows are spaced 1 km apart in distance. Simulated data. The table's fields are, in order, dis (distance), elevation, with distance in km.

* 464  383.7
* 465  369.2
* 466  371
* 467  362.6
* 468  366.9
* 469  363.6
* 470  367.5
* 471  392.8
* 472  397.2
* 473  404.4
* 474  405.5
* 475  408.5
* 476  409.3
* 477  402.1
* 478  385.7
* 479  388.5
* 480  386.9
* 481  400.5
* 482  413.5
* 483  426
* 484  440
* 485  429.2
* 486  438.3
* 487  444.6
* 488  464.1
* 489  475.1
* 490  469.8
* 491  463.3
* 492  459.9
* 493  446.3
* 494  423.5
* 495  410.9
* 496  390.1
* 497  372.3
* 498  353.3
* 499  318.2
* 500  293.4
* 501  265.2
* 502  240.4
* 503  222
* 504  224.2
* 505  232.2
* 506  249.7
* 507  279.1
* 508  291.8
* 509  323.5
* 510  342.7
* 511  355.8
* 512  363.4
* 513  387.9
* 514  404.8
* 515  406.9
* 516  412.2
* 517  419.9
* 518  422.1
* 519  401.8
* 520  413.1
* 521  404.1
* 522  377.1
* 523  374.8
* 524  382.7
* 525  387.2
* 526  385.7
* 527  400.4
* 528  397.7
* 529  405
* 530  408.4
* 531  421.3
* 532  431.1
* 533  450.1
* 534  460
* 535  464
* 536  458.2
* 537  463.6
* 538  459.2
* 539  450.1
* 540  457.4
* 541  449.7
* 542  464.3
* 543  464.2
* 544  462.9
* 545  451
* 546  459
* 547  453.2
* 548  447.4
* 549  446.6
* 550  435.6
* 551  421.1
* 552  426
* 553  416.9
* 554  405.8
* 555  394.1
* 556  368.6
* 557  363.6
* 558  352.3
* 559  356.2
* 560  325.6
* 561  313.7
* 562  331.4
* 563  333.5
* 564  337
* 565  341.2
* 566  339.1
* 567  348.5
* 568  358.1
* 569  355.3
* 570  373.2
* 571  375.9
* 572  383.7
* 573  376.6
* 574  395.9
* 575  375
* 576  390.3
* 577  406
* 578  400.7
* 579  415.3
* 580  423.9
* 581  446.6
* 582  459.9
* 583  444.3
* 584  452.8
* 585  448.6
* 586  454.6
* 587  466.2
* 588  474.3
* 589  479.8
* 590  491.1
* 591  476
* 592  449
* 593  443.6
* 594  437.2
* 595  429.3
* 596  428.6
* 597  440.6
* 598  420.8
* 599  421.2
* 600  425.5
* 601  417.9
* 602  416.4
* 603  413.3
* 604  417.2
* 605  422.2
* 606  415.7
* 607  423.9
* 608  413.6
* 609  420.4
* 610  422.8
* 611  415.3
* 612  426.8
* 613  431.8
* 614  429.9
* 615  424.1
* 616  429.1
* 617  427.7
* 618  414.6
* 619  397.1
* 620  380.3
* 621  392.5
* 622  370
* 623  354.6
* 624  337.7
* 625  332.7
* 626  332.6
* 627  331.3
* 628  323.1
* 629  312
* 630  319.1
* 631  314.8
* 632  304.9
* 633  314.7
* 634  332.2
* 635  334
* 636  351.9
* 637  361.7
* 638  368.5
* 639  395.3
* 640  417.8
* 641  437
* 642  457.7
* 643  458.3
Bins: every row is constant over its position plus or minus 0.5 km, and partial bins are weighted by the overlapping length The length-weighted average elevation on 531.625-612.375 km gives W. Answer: 418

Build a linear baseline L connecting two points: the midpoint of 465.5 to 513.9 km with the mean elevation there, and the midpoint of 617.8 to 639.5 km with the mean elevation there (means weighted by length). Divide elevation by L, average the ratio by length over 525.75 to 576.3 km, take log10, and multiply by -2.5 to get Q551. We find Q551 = -0.118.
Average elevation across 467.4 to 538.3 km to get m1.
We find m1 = 389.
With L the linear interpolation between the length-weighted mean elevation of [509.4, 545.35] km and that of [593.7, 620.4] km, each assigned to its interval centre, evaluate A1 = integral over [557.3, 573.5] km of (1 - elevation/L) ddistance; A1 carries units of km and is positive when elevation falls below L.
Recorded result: 2.7 km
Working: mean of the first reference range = 418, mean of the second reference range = 421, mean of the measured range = 350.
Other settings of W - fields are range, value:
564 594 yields 414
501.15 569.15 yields 386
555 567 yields 344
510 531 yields 395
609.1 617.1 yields 426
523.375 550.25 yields 437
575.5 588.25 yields 436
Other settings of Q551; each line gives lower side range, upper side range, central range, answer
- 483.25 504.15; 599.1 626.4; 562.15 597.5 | -0.03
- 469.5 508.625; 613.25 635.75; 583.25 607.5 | -0.21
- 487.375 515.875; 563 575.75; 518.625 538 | -0.16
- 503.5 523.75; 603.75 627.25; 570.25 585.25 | -0.08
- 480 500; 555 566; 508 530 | 0.00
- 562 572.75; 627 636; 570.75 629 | -0.22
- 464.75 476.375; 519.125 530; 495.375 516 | 0.22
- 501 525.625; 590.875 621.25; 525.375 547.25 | -0.21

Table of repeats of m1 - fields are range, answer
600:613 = 420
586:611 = 436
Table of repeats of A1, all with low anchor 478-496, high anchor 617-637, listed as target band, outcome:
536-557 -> -2.26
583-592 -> -2.29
